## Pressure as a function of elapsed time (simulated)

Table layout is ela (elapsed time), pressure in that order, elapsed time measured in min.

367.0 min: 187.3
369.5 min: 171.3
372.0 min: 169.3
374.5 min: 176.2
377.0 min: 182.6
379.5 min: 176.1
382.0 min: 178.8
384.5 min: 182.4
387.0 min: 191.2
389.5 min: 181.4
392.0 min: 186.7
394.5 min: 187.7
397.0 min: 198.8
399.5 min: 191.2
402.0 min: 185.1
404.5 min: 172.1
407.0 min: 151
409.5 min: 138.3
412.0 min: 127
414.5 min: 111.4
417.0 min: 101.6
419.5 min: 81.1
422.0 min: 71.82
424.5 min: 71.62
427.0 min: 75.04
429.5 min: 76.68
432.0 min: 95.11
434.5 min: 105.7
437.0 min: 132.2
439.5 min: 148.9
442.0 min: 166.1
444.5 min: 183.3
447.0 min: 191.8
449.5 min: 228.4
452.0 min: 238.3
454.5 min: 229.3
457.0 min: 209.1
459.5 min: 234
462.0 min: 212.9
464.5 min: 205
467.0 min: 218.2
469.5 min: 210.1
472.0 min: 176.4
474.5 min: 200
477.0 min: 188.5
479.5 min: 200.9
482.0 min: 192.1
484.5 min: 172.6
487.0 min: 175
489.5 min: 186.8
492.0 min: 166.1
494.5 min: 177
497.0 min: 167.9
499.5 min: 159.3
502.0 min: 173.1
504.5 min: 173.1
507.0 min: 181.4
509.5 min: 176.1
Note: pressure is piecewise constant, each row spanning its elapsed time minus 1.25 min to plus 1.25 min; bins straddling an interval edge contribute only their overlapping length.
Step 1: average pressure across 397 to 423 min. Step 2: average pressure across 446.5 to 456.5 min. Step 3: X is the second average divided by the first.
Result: 1.63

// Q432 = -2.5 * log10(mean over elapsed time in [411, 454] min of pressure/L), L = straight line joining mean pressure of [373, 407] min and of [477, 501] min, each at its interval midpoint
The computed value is 0.34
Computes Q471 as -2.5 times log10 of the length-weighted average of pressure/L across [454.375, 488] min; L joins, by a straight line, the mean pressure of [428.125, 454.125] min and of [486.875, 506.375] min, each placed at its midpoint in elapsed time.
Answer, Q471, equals -0.21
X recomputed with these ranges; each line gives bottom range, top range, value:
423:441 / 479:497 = 1.78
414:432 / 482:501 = 2.07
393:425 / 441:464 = 1.51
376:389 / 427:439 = 0.56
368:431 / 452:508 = 1.29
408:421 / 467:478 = 1.76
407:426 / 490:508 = 1.66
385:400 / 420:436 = 0.44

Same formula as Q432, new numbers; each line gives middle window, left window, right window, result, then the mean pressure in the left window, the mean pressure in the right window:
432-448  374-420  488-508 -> 0.13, 164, 173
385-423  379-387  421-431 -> -0.17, 181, 74.4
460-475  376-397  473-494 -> -0.12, 184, 185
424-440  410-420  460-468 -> 0.42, 110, 214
